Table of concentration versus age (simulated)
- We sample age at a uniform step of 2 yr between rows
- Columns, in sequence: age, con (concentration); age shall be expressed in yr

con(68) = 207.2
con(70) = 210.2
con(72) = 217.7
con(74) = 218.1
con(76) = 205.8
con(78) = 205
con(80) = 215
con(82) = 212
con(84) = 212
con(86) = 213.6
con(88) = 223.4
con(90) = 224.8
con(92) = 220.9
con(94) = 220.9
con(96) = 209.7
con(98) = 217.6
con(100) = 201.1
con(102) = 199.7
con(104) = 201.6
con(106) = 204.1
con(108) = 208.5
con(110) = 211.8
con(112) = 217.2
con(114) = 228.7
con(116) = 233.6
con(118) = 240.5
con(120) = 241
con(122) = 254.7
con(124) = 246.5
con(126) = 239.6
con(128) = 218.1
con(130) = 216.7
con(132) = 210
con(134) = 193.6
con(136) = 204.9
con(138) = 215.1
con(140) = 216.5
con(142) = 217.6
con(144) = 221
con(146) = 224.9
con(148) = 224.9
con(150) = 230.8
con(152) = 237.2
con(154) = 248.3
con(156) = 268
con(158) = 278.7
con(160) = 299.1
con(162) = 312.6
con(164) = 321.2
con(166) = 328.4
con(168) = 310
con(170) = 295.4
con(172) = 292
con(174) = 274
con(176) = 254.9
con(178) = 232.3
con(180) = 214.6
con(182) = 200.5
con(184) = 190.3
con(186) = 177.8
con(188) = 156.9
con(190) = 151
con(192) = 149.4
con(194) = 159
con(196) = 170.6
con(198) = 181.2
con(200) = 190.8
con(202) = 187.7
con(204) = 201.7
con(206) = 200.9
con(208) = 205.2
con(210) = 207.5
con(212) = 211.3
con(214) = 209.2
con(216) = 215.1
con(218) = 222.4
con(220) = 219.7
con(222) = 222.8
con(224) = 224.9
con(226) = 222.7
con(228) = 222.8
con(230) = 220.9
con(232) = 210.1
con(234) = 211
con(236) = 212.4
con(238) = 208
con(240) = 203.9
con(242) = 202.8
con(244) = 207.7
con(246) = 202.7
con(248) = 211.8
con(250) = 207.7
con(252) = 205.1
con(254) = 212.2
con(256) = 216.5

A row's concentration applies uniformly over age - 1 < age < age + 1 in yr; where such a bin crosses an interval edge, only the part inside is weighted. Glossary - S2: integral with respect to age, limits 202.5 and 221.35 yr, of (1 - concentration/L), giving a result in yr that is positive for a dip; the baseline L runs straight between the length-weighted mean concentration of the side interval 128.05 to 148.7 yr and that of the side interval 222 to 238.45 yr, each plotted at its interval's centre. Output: 0.6 yr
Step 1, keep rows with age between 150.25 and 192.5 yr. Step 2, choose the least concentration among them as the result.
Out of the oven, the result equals 149.4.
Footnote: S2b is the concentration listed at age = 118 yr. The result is 240.5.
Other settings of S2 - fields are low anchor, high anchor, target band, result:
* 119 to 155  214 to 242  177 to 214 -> 5.1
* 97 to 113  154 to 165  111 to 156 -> 4.1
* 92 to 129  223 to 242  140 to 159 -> -1.6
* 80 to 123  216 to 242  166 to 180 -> -3.8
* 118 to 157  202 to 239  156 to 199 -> -2.9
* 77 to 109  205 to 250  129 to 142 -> 0.1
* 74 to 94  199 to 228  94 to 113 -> 0.5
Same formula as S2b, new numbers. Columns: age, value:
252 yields 205.1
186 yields 177.8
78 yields 205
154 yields 248.3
